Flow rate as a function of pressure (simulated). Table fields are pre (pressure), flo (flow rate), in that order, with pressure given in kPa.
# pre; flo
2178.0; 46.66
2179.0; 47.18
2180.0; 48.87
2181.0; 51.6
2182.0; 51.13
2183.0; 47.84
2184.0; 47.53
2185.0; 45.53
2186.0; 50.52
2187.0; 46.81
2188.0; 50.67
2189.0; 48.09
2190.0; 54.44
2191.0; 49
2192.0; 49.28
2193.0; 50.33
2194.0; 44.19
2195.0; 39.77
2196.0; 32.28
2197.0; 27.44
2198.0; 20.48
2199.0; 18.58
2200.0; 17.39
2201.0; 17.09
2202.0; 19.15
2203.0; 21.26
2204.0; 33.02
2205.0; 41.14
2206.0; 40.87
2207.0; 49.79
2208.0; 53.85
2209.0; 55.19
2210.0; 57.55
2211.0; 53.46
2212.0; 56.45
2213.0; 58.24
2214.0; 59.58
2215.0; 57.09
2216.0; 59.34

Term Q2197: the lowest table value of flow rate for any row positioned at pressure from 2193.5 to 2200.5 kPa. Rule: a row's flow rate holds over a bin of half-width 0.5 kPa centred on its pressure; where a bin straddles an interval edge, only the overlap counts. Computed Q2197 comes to 17.39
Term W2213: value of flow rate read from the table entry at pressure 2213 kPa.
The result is 58.24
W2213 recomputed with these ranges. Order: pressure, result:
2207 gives 49.79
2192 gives 49.28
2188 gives 50.67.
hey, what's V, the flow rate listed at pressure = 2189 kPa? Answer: 48.09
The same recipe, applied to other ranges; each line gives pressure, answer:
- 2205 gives 41.14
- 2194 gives 44.19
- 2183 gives 47.84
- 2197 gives 27.44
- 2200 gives 17.39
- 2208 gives 53.85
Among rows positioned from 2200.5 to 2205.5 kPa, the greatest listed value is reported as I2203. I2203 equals 41.14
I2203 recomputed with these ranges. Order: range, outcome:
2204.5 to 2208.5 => 53.85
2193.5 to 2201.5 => 44.19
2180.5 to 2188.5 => 51.6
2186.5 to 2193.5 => 54.44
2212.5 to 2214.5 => 59.58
